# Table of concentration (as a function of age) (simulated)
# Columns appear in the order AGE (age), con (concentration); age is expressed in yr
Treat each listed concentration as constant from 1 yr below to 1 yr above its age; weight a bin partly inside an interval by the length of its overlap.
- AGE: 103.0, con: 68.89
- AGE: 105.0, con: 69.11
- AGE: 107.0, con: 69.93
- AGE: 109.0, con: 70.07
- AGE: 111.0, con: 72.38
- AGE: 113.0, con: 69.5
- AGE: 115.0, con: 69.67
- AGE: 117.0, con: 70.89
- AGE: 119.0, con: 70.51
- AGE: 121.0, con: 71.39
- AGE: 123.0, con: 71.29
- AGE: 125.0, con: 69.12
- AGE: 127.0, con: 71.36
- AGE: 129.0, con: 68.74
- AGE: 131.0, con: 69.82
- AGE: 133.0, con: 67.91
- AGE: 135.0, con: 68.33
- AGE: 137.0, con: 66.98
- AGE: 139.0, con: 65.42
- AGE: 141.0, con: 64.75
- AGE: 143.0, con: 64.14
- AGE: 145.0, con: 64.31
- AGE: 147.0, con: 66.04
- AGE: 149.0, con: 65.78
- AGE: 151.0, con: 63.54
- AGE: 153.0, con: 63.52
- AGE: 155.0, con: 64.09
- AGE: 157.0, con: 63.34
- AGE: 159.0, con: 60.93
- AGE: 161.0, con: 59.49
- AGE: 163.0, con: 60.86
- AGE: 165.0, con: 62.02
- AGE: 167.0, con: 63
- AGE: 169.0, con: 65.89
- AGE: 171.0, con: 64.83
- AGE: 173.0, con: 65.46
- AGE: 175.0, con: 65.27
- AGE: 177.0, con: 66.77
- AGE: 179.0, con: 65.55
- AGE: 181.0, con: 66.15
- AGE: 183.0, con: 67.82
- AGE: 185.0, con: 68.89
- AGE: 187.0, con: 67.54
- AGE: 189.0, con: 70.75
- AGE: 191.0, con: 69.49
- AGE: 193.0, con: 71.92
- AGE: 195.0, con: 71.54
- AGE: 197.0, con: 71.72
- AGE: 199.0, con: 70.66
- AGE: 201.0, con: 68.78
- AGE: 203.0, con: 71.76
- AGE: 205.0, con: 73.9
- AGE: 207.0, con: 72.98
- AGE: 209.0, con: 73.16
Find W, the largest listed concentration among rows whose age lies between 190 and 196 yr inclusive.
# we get 71.92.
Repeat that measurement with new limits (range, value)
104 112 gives 72.38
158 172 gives 65.89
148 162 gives 65.78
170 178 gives 66.77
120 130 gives 71.39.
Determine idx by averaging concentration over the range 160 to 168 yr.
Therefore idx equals 61.3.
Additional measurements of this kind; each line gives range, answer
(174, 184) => 66.3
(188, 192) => 70.1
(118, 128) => 70.7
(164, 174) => 64.2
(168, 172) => 65.4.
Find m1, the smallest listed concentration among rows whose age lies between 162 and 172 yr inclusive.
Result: 60.86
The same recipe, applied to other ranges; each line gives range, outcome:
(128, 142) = 64.75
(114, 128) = 69.12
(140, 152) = 63.54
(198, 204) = 68.78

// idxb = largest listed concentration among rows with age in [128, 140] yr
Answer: 69.82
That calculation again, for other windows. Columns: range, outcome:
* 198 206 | 73.9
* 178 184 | 67.82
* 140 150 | 66.04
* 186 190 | 70.75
